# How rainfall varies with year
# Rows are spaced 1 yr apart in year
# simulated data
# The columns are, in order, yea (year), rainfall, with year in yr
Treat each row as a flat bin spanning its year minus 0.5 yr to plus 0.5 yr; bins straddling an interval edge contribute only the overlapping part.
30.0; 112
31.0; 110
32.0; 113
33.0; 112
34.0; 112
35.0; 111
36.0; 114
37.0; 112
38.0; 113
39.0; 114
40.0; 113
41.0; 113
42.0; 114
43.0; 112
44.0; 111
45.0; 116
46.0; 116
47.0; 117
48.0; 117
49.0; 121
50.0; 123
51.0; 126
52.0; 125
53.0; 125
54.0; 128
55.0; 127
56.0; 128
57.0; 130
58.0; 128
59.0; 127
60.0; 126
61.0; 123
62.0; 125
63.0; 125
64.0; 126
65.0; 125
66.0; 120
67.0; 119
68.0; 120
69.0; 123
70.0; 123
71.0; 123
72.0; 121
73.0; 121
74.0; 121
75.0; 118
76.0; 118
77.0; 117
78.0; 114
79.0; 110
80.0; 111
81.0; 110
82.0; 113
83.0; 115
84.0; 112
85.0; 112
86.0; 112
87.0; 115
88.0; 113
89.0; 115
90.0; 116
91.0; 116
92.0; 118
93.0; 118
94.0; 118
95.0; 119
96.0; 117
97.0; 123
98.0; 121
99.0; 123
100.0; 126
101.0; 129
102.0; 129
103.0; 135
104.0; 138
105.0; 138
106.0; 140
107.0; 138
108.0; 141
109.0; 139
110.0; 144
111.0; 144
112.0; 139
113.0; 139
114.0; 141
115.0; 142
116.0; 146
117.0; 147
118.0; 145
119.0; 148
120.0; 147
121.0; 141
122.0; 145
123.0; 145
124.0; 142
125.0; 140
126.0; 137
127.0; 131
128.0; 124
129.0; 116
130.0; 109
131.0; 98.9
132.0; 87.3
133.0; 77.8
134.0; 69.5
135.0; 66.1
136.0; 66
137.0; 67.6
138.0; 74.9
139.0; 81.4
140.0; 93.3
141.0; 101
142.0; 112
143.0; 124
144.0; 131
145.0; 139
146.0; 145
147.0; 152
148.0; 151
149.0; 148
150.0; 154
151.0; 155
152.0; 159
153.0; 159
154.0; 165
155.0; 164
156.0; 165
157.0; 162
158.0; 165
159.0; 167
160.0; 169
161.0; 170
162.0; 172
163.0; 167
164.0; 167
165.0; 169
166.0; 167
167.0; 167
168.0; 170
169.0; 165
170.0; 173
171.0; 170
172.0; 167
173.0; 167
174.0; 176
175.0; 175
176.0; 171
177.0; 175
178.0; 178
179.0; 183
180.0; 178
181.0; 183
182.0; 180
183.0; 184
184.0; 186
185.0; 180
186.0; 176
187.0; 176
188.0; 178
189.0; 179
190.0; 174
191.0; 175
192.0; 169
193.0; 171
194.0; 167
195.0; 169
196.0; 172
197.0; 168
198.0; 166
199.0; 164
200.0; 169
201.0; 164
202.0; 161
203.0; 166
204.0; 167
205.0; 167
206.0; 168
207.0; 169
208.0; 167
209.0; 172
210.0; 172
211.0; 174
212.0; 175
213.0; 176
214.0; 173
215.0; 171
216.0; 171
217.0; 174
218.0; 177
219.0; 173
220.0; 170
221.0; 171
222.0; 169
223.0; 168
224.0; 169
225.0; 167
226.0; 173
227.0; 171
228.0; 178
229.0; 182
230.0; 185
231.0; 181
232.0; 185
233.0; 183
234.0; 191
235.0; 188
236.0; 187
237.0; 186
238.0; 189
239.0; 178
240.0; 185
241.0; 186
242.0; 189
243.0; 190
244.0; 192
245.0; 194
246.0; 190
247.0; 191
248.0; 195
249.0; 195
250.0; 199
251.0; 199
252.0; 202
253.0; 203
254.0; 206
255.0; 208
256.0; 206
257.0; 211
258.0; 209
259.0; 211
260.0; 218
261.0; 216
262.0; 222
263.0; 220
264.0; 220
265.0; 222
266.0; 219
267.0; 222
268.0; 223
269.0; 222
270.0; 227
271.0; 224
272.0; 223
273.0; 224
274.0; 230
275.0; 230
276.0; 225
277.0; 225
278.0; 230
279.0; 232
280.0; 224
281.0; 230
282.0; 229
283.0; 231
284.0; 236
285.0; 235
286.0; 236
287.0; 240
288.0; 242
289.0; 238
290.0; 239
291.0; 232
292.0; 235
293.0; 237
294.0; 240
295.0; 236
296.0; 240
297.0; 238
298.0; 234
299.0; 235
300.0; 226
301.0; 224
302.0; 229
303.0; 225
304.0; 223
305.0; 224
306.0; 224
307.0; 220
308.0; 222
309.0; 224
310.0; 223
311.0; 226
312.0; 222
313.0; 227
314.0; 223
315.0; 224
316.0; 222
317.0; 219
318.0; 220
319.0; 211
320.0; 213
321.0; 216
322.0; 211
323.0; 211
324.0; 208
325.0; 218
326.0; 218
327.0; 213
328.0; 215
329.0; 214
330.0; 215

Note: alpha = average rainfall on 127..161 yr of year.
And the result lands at 126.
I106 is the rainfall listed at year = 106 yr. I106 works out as 140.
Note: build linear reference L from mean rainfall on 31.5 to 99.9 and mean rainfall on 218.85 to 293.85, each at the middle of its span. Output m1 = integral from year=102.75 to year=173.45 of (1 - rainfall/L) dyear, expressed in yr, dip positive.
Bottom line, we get 6.2 yr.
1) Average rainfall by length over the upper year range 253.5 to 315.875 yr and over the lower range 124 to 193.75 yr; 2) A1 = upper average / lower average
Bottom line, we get 1.5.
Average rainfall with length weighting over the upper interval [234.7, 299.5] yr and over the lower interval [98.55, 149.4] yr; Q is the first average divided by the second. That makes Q 1.73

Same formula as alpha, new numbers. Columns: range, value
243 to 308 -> 221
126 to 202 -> 151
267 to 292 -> 230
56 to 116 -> 124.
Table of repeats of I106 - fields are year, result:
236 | 187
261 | 216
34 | 112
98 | 121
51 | 126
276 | 225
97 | 123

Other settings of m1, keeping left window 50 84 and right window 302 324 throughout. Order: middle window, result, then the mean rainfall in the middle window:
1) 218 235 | 0.8 yr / 176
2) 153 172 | -0.9 yr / 167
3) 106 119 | -0.2 yr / 142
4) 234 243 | 0.2 yr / 186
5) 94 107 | 0.7 yr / 128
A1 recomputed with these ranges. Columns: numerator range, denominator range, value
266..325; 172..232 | 1.31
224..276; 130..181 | 1.39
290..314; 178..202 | 1.31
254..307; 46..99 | 1.89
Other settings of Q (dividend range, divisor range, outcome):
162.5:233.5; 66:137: 1.41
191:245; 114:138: 1.48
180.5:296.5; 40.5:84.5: 1.63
